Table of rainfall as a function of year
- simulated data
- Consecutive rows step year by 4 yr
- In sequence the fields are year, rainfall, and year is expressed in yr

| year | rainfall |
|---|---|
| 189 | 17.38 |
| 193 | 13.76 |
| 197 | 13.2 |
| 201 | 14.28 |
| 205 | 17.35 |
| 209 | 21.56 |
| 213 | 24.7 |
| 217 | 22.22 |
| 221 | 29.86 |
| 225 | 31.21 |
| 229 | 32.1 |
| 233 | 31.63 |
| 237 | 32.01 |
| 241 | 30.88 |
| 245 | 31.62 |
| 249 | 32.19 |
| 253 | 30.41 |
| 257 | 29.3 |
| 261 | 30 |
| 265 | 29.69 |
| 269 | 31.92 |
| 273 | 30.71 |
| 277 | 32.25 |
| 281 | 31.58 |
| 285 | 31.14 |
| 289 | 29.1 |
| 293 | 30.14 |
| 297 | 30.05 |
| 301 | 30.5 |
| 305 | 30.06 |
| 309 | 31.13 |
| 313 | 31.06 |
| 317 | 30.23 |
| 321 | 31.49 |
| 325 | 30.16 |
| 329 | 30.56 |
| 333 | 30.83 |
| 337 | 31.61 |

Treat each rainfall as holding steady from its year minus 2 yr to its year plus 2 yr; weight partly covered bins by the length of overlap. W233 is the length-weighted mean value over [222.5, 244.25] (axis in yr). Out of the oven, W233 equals 31.5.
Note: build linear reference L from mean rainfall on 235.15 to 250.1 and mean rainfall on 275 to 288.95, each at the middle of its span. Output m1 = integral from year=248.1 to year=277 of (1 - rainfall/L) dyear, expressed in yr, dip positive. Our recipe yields 0.7 yr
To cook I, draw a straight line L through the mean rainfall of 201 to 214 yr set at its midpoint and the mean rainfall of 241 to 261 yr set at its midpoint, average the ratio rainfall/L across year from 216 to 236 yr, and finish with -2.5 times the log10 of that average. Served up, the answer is -0.21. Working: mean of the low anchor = 19.9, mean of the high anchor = 30.8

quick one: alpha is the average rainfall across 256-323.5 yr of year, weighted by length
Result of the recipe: 30.6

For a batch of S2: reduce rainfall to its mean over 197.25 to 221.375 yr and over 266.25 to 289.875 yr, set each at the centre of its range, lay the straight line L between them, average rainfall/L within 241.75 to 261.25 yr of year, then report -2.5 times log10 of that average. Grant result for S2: -0.14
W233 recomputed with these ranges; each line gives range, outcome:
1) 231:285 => 31.1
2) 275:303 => 30.7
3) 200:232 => 24.7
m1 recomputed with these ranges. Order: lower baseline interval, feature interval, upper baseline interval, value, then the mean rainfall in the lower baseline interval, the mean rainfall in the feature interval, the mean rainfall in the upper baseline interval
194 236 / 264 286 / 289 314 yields -2.3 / 23.8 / 31.3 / 30.4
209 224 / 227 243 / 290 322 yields -3.1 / 25.4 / 31.7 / 30.5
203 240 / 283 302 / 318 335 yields -0.4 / 27.1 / 30.2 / 30.7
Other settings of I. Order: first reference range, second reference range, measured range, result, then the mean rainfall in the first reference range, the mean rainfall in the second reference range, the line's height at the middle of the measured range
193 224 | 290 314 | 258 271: -0.156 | 20.4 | 30.4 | 26.4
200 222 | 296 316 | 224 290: -0.201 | 21.6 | 30.6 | 26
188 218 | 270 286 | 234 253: -0.243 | 17.9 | 31.5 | 25.2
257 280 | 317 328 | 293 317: 0.008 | 30.8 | 30.7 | 30.7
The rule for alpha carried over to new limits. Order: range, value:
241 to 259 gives 30.9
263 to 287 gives 31.2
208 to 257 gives 29.4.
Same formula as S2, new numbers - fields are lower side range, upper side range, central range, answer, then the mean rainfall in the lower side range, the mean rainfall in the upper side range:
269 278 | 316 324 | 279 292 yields 0.03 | 31.5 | 30.9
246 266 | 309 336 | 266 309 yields -0.01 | 30.4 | 30.8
